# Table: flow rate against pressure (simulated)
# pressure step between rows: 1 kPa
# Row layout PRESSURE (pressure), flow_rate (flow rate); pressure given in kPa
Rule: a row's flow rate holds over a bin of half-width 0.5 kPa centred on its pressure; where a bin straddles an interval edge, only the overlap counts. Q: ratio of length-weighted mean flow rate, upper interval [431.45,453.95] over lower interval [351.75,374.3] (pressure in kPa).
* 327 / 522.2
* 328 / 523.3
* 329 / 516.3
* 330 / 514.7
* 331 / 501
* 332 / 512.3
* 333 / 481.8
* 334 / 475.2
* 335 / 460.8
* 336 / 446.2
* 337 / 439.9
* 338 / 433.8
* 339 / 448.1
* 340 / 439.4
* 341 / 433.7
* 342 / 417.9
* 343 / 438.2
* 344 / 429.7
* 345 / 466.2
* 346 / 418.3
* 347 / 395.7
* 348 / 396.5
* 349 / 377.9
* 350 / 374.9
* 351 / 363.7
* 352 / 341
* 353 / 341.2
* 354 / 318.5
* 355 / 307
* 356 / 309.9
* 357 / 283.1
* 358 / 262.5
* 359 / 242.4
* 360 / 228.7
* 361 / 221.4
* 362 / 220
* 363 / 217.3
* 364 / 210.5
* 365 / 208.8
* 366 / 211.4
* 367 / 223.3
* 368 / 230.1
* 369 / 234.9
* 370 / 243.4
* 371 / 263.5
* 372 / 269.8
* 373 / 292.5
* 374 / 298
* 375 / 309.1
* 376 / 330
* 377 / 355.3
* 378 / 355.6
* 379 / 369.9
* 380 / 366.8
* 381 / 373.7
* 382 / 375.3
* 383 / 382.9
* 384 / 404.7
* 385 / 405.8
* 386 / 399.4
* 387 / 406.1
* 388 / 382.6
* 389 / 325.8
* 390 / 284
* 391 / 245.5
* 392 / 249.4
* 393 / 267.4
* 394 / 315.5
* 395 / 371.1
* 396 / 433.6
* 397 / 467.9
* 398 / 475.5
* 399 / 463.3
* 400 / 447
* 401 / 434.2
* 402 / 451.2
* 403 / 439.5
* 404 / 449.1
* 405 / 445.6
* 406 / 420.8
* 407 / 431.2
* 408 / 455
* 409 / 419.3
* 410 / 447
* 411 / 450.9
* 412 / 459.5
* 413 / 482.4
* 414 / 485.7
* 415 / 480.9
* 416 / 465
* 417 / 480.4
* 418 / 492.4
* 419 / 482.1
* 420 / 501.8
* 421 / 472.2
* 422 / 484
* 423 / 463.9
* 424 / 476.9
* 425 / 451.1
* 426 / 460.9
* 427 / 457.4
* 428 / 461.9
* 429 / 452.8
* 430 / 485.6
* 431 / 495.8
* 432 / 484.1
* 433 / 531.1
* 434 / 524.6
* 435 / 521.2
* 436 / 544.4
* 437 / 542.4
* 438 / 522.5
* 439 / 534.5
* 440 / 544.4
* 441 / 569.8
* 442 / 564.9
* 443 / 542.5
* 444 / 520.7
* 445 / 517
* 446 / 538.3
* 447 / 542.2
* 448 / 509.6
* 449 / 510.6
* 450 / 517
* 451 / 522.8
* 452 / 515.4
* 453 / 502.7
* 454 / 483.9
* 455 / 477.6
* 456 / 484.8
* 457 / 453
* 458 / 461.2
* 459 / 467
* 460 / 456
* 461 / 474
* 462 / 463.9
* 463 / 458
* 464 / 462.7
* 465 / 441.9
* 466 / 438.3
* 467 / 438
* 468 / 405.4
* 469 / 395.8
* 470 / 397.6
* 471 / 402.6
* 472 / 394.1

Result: 2.04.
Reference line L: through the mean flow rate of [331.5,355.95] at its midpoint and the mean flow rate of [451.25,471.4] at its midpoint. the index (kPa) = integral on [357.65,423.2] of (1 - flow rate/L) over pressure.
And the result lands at 9.8 kPa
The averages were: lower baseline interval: 413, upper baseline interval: 455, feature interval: 367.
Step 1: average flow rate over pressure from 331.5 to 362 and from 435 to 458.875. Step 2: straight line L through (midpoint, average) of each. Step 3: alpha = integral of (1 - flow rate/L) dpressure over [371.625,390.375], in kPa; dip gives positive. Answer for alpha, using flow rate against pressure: 3.3 kPa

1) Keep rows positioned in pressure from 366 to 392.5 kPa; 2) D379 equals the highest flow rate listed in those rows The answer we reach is 406.1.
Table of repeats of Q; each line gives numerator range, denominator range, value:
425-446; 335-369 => 1.52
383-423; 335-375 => 1.29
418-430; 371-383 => 1.41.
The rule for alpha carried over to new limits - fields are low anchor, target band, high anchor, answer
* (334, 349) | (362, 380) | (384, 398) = 5.25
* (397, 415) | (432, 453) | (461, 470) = -4.11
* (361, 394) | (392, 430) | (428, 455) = -2.87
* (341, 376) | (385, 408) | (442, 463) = -0.44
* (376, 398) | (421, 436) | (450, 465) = -1.89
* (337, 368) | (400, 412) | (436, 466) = -0.46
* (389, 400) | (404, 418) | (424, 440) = -1.19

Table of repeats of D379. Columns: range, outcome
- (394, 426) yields 501.8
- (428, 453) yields 569.8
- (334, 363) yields 475.2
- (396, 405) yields 475.5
